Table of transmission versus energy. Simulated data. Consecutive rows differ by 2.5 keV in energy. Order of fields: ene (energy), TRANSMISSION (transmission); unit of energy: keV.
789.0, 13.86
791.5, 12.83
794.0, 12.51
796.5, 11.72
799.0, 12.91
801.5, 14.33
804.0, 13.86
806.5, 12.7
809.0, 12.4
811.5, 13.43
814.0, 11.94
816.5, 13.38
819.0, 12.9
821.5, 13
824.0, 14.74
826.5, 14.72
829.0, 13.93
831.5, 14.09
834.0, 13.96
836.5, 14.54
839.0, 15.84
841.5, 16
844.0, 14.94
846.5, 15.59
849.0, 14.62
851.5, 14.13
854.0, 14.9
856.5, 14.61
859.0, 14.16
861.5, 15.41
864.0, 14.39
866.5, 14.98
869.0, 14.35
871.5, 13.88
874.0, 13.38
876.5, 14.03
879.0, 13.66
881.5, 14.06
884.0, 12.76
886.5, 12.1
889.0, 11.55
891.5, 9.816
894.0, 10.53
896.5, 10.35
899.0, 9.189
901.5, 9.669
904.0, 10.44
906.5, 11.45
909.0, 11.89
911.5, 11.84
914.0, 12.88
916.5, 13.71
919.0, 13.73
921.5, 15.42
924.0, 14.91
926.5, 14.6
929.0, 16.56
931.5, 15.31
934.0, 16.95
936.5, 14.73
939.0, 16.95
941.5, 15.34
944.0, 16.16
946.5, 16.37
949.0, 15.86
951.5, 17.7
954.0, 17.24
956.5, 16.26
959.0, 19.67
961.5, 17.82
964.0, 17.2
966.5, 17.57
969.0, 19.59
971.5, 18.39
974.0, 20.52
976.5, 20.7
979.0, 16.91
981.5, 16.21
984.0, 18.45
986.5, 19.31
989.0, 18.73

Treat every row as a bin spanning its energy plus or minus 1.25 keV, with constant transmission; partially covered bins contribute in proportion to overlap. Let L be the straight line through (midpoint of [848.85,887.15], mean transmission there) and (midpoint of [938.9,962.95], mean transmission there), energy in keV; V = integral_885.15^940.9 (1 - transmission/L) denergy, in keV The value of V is 9.8 keV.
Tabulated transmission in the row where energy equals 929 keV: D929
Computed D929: 16.56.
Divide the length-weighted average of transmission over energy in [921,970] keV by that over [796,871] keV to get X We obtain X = 1.2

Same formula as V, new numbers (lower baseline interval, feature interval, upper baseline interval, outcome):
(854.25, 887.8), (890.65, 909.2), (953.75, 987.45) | 5.97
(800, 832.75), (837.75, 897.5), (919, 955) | 2.93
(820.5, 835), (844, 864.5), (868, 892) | -1.80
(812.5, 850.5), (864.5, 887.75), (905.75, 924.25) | -0.03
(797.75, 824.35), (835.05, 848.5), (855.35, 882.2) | -1.52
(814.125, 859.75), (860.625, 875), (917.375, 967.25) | 0.53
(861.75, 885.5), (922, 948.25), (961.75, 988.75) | 1.45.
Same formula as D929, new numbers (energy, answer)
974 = 20.52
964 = 17.2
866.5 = 14.98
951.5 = 17.7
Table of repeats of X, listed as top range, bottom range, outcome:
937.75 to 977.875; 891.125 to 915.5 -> 1.63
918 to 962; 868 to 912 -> 1.36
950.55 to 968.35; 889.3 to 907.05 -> 1.73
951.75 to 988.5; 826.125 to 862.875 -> 1.24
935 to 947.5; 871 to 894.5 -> 1.26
